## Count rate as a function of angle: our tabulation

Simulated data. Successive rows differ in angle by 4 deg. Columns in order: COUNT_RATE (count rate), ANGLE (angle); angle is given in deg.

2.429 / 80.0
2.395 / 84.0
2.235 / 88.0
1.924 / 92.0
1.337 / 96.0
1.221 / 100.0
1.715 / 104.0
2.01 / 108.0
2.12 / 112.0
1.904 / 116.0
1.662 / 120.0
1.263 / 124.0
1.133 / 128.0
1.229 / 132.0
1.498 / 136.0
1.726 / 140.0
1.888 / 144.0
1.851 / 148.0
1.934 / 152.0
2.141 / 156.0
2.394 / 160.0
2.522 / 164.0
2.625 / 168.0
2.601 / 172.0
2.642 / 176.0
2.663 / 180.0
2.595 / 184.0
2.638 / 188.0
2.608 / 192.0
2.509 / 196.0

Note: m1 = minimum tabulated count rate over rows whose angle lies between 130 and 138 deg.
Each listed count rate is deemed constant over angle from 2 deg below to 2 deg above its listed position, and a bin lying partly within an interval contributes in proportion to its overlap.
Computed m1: 1.229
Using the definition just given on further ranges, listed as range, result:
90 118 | 1.221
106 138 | 1.133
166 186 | 2.595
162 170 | 2.522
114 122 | 1.662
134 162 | 1.498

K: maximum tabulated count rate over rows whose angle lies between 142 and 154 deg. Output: 1.934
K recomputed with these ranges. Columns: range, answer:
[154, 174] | 2.625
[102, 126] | 2.12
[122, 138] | 1.498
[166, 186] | 2.663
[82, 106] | 2.395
